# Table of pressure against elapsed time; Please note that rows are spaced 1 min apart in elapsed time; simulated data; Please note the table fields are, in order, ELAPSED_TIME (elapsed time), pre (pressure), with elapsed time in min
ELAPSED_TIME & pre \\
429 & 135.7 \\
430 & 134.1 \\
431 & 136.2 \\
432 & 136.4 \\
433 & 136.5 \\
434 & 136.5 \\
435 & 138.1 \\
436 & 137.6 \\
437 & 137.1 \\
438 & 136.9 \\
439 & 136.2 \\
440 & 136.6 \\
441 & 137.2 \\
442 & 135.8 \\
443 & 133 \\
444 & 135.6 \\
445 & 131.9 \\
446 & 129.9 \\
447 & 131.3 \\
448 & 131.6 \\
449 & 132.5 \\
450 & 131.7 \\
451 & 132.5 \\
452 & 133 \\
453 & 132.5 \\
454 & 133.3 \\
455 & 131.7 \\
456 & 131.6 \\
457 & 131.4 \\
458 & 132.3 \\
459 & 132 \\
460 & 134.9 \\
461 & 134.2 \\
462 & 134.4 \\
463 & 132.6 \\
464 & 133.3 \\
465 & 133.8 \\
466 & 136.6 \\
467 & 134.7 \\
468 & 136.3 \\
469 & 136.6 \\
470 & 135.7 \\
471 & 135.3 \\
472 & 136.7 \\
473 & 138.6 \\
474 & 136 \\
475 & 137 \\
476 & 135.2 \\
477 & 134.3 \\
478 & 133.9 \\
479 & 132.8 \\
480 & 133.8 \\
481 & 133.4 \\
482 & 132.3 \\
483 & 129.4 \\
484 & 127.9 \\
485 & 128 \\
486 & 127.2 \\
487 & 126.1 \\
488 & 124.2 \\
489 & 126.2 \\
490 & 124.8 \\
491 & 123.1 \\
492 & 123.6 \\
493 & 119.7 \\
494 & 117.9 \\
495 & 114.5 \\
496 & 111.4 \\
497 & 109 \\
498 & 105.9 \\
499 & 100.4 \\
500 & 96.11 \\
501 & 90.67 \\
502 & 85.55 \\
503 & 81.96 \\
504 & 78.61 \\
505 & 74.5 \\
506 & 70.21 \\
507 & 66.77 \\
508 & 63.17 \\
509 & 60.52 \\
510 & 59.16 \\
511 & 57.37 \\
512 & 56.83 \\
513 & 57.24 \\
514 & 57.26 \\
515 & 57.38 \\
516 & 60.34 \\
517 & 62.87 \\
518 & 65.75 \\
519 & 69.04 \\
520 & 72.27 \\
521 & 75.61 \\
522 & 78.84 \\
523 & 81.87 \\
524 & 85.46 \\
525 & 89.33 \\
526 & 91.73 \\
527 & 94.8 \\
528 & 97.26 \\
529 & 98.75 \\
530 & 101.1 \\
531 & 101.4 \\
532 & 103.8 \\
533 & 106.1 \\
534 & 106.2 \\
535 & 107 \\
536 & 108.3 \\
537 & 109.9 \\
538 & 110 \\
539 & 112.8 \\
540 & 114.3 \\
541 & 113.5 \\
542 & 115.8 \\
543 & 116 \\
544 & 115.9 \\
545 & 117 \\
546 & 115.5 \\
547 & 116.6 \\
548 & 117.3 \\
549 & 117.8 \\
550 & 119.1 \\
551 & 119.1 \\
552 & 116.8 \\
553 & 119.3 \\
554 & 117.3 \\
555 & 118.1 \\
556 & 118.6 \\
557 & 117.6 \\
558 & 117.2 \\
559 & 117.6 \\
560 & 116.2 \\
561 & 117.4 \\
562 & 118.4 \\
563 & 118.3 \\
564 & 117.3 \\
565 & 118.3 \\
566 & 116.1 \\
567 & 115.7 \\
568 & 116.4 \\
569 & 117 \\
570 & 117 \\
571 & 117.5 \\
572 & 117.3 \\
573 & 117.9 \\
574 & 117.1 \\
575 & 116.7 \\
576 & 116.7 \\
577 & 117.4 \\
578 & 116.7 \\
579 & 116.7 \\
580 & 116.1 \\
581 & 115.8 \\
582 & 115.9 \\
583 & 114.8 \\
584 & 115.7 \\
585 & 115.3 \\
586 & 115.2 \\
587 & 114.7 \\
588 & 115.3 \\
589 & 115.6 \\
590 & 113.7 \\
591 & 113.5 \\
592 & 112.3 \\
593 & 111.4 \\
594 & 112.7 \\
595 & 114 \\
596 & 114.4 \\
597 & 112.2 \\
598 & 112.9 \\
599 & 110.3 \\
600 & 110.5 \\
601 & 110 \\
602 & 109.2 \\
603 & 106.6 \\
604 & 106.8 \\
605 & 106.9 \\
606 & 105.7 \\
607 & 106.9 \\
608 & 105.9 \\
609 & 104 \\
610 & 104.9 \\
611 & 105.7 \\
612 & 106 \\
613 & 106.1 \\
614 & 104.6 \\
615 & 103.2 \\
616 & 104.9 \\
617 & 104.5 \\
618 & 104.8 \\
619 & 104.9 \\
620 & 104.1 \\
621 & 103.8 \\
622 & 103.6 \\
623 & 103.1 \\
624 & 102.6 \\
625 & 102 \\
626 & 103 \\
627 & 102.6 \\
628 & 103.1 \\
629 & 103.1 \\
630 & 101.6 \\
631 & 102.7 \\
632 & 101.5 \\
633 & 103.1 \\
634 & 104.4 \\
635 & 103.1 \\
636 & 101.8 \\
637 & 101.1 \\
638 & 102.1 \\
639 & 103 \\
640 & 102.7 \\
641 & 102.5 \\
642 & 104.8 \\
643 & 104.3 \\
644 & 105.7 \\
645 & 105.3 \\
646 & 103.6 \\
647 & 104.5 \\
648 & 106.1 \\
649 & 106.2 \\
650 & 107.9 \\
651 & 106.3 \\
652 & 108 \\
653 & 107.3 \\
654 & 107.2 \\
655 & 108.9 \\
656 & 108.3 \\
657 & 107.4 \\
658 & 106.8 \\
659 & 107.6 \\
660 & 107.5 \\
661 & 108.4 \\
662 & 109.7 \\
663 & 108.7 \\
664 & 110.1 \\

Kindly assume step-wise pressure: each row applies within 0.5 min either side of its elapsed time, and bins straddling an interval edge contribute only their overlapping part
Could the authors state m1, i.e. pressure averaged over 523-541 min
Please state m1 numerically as 102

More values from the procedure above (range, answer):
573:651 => 108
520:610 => 111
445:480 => 134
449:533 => 109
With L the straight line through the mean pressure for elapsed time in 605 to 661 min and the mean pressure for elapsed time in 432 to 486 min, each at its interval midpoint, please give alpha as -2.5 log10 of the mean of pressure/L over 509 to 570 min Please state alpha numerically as 0.190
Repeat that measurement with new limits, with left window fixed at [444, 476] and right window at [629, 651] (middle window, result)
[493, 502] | 0.21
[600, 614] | 0.03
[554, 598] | -0.02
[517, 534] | 0.36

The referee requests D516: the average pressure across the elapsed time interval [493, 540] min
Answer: 86.8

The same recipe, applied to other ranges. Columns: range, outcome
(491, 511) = 91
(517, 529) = 81.9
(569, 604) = 114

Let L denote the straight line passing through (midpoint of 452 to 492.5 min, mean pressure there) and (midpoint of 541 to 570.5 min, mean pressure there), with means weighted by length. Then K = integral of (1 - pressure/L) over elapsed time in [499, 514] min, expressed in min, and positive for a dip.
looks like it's 6.5 min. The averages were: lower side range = 132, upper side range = 117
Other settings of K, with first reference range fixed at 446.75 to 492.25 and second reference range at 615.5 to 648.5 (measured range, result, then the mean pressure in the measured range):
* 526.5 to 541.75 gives 1.88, 106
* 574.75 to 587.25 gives -0.39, 116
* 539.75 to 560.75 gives 0.16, 117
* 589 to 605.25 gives -0.24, 111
